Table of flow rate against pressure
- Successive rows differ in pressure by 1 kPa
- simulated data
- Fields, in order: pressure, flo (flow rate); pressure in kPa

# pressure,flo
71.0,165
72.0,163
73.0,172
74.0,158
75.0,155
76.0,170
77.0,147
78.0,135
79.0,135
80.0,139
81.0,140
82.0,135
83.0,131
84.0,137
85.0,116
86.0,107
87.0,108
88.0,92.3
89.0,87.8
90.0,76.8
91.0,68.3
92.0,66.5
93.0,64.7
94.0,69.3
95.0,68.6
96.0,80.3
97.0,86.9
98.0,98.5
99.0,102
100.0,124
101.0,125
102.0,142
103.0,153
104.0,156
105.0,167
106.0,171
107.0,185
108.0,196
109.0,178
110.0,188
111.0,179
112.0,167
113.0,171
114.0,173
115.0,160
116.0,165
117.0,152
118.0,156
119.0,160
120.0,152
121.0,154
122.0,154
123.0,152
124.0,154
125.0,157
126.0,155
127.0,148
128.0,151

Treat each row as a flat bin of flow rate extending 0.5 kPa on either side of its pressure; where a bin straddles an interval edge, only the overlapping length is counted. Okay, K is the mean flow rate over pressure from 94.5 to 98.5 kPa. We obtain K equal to 83.6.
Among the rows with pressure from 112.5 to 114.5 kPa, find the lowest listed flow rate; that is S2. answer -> 171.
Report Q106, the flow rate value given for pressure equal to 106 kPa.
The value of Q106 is 171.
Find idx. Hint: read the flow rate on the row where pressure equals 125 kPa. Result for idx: 157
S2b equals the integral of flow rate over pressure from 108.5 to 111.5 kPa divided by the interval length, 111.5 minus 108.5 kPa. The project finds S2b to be 182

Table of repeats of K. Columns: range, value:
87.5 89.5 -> 90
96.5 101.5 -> 107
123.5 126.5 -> 155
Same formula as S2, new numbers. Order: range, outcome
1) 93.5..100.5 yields 68.6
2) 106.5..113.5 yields 167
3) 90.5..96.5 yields 64.7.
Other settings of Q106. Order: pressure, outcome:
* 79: 135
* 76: 170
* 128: 151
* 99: 102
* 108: 196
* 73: 172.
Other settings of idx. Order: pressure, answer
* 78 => 135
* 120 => 152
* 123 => 152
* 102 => 142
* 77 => 147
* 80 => 139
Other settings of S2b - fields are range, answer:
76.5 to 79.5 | 139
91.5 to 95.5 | 67.3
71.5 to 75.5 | 162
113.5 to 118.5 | 161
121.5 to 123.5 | 153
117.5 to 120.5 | 156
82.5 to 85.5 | 128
